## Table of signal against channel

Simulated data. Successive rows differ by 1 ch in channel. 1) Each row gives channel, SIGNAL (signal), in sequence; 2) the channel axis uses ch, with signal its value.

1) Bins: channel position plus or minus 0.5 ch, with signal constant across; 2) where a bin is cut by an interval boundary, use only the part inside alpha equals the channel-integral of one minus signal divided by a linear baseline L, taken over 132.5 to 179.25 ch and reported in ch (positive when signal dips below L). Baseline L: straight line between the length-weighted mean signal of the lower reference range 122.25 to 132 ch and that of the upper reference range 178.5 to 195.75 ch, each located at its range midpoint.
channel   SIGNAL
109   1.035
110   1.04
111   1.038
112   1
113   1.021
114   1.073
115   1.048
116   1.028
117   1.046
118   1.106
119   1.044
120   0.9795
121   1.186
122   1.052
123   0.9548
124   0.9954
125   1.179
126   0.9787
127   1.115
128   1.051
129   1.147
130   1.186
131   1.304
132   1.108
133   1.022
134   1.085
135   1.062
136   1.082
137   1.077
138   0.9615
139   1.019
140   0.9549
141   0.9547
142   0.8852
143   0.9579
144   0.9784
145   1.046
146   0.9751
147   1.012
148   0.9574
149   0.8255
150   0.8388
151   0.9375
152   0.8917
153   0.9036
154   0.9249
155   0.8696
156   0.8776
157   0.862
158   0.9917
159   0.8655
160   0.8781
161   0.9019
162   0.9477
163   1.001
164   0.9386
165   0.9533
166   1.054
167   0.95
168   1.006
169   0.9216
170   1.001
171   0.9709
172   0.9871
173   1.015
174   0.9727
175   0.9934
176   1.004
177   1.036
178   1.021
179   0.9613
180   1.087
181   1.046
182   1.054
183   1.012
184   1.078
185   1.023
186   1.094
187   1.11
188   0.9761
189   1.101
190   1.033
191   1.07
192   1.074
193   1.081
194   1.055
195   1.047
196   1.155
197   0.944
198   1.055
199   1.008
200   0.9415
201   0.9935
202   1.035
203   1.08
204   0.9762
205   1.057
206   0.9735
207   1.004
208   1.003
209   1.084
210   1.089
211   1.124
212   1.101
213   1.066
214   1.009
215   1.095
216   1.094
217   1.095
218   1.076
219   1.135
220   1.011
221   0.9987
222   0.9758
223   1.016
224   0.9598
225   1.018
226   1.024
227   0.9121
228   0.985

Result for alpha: 4.9 ch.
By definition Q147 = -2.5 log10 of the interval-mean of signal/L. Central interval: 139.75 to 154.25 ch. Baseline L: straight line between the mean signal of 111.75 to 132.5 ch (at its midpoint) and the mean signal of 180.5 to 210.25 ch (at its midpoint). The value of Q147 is 0.140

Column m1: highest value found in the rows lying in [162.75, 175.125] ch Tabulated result 1.054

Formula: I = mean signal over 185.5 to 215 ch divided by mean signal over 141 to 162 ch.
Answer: 1.14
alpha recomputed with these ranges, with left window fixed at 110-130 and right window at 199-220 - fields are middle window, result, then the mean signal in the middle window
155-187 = 2.1 ch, 0.984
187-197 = -0.1 ch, 1.06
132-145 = 0.6 ch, 1.01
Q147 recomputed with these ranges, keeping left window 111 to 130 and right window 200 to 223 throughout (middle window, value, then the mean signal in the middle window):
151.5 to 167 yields 0.14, 0.925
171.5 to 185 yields 0.03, 1.02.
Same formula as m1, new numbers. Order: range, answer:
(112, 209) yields 1.304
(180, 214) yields 1.155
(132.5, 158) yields 1.085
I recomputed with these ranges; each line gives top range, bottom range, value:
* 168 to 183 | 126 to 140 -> 0.93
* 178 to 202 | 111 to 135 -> 0.97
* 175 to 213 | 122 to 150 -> 1.01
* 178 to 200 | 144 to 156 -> 1.13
